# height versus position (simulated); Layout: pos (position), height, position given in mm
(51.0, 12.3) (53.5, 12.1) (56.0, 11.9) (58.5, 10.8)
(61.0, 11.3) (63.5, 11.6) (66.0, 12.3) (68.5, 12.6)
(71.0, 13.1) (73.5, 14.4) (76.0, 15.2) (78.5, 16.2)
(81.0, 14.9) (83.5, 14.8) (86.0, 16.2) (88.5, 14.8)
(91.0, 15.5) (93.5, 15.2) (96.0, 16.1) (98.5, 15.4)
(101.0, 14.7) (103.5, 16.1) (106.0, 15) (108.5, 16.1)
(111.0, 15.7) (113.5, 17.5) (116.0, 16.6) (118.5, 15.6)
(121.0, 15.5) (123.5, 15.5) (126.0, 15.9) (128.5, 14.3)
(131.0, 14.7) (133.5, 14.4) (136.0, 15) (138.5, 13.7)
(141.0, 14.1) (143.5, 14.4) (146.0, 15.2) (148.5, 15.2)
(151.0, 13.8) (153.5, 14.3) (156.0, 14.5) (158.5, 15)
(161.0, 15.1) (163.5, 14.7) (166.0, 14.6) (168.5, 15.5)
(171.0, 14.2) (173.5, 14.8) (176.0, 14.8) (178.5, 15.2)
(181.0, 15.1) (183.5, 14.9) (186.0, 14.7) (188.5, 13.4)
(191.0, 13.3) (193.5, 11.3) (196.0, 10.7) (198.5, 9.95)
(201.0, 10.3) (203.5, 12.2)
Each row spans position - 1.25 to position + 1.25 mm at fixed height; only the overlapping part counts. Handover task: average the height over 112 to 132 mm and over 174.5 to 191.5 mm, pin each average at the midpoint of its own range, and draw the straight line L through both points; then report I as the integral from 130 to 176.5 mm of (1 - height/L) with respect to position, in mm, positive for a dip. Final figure 1.5 mm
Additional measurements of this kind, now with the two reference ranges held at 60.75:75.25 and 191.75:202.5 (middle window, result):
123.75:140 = -4.11 mm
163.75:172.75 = -2.89 mm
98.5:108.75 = -2.72 mm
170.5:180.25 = -3.30 mm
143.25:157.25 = -3.82 mm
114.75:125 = -3.33 mm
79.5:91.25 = -2.62 mm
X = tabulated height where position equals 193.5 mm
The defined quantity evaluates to 11.3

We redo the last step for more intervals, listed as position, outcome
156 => 14.5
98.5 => 15.4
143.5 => 14.4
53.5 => 12.1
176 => 14.8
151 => 13.8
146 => 15.2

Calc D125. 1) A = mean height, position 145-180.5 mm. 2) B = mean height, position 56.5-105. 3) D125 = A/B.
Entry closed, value 1.04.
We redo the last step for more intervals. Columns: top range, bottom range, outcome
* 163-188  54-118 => 1.02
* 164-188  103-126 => 0.93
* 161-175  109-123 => 0.92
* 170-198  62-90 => 0.97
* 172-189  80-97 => 0.96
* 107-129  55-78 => 1.25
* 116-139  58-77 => 1.19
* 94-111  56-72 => 1.30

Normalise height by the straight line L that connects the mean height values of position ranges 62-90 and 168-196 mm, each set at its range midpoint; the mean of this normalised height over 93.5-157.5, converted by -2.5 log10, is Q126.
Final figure -0.08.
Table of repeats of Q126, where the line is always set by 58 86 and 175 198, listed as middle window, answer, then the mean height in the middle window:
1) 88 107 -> -0.14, 15.4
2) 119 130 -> -0.13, 15.3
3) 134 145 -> -0.06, 14.3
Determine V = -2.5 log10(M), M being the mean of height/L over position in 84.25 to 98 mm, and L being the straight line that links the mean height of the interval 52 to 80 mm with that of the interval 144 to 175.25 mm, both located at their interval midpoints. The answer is -0.162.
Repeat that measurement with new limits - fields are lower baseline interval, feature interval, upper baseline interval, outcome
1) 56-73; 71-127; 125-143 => -0.17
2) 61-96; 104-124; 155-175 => -0.10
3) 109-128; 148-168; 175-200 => -0.02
